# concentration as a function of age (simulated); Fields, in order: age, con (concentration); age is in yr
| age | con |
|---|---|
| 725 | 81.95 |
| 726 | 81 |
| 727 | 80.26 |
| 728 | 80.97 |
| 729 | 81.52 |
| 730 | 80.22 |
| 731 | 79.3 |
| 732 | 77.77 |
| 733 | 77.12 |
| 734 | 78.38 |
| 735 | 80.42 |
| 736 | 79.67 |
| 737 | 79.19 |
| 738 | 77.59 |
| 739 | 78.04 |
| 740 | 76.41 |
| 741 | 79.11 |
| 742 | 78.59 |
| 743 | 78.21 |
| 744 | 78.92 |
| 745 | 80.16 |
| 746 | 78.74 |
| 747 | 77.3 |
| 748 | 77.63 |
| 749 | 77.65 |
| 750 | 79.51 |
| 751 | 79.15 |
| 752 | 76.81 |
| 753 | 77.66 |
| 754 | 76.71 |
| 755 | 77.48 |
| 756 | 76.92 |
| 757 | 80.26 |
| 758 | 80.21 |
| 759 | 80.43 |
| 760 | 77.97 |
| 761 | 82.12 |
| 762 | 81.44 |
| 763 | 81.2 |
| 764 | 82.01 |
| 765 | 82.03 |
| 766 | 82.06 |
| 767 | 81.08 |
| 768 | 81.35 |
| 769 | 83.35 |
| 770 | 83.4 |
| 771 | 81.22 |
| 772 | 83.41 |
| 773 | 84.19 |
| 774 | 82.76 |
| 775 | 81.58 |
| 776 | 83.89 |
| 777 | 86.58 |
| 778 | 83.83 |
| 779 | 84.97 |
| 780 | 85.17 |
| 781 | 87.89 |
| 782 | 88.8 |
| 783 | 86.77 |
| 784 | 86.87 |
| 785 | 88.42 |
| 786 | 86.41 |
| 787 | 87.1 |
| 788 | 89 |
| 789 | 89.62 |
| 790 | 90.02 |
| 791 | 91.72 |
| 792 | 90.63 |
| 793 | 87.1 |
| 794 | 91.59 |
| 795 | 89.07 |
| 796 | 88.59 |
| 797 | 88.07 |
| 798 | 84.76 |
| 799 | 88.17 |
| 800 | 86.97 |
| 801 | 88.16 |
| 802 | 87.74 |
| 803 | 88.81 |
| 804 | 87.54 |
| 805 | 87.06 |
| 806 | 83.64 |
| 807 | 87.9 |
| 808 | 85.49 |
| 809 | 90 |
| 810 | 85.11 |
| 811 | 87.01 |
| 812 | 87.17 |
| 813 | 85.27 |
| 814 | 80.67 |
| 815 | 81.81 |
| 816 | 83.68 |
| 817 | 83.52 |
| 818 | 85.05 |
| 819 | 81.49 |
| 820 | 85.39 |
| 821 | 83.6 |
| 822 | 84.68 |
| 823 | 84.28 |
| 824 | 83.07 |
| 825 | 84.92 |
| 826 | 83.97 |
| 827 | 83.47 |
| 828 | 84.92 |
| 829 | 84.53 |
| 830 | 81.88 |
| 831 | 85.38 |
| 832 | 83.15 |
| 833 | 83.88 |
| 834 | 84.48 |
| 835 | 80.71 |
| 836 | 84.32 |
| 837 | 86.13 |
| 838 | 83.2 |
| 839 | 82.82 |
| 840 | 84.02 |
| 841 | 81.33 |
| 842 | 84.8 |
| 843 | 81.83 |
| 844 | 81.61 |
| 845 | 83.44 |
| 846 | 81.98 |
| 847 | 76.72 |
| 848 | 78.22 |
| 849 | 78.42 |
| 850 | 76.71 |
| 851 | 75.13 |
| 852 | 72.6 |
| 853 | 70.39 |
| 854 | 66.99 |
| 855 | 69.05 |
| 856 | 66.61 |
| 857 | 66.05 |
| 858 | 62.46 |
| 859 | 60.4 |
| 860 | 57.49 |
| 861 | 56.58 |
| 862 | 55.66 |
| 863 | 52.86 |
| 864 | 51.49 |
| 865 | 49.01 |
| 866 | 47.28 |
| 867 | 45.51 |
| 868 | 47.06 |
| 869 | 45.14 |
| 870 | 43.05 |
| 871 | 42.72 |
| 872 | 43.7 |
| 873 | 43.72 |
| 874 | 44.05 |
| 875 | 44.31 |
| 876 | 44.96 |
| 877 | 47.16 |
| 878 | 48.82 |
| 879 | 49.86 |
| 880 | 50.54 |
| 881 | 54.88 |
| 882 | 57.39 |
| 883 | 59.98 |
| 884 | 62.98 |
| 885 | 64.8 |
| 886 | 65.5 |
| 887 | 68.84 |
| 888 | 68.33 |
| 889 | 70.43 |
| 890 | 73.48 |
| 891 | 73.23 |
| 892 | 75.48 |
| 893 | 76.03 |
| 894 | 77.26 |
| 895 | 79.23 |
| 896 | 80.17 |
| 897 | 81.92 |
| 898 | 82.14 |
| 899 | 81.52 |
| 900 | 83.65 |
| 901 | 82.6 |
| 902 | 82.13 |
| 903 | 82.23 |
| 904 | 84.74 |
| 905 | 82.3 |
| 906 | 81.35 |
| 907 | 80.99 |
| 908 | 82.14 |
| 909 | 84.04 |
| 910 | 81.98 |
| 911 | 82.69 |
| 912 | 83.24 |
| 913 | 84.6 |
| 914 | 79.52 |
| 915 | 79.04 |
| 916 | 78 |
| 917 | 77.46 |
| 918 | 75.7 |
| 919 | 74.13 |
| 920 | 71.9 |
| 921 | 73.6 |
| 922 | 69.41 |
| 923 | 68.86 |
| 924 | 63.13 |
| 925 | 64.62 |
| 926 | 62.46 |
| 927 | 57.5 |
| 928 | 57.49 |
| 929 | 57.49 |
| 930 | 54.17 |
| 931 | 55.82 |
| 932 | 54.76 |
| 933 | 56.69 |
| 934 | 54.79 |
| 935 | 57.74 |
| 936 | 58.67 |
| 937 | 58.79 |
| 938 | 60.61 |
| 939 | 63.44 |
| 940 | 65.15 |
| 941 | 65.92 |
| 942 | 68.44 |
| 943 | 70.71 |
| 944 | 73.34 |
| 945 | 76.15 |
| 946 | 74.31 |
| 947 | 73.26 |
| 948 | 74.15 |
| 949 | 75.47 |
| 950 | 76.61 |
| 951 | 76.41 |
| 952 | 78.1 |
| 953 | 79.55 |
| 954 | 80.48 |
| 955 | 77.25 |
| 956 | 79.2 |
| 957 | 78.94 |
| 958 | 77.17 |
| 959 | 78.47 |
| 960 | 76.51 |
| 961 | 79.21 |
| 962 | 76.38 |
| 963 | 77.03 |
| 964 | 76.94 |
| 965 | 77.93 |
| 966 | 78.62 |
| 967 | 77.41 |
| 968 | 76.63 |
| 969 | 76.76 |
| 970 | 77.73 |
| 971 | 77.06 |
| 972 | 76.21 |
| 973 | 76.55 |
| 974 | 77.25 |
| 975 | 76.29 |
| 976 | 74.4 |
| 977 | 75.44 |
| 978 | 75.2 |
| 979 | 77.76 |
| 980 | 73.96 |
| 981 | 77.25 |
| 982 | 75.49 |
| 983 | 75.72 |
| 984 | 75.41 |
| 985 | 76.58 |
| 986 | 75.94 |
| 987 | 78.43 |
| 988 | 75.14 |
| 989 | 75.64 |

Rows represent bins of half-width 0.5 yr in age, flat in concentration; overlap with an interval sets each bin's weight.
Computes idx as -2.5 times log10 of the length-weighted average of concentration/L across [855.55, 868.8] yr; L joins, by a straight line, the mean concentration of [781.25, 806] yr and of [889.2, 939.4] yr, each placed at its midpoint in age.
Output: 0.40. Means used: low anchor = 88.2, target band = 55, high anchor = 72.5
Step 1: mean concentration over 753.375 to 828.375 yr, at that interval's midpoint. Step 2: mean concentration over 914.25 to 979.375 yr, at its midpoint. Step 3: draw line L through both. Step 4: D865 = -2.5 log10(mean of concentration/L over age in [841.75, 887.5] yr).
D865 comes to 0.29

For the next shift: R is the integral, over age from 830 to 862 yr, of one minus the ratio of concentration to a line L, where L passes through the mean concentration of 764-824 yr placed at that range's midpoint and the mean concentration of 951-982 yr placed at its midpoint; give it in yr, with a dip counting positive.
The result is 2.7 yr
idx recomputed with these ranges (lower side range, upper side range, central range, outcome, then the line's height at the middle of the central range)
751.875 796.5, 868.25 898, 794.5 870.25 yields -0.085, 71.3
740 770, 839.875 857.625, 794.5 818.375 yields -0.114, 77.7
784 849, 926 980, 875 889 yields 0.343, 78.6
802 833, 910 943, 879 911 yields -0.035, 72.2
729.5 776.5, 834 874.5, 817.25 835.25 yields -0.196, 70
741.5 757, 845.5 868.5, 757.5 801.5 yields -0.154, 74.1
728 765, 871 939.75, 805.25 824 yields -0.145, 74.1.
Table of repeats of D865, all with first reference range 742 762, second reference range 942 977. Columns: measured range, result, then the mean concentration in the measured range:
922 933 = 0.27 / 59.9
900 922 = -0.04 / 80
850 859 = 0.13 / 68.6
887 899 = 0.02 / 76.1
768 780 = -0.07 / 83.5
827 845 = -0.08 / 83.5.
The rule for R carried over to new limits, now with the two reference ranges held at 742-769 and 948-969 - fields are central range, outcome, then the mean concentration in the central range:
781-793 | -1.4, 88.6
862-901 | 9.0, 60.2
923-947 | 4.7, 62.6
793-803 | -1.1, 88.1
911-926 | 0.7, 74.4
